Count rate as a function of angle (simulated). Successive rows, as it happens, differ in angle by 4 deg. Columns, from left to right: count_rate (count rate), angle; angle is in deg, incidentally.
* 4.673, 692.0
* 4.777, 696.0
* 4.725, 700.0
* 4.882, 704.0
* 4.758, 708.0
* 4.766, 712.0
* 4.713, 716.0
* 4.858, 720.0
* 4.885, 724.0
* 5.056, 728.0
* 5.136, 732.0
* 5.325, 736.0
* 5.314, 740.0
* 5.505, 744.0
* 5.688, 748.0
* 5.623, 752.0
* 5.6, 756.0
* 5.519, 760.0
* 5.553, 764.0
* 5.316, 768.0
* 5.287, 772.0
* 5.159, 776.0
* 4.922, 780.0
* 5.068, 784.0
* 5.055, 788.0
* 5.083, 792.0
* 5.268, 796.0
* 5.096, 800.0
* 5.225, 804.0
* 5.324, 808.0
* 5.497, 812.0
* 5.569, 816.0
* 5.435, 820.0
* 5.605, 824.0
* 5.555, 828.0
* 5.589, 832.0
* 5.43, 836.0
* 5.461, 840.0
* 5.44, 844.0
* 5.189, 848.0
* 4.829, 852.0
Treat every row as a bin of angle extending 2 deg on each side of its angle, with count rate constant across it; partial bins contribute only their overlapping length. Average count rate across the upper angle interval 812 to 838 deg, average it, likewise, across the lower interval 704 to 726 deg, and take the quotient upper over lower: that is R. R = 1.15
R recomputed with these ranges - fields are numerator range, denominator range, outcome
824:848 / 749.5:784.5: 1.02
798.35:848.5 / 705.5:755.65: 1.05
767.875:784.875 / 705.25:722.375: 1.07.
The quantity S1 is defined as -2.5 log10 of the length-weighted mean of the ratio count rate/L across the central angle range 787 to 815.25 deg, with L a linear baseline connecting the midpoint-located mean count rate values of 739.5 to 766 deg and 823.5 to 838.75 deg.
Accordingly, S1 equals 0.06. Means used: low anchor 5.56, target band 5.24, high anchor 5.53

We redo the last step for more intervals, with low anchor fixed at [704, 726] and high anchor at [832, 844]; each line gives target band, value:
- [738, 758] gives -0.12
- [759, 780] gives -0.05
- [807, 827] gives -0.03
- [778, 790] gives 0.03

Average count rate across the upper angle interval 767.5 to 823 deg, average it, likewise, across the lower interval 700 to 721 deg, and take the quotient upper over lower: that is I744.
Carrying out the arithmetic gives 1.10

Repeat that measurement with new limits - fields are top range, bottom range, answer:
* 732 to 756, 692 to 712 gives 1.15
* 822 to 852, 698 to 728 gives 1.13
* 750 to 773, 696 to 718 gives 1.15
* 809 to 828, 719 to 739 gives 1.09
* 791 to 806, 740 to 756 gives 0.93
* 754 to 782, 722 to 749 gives 1.02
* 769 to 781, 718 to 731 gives 1.04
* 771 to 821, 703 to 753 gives 1.02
